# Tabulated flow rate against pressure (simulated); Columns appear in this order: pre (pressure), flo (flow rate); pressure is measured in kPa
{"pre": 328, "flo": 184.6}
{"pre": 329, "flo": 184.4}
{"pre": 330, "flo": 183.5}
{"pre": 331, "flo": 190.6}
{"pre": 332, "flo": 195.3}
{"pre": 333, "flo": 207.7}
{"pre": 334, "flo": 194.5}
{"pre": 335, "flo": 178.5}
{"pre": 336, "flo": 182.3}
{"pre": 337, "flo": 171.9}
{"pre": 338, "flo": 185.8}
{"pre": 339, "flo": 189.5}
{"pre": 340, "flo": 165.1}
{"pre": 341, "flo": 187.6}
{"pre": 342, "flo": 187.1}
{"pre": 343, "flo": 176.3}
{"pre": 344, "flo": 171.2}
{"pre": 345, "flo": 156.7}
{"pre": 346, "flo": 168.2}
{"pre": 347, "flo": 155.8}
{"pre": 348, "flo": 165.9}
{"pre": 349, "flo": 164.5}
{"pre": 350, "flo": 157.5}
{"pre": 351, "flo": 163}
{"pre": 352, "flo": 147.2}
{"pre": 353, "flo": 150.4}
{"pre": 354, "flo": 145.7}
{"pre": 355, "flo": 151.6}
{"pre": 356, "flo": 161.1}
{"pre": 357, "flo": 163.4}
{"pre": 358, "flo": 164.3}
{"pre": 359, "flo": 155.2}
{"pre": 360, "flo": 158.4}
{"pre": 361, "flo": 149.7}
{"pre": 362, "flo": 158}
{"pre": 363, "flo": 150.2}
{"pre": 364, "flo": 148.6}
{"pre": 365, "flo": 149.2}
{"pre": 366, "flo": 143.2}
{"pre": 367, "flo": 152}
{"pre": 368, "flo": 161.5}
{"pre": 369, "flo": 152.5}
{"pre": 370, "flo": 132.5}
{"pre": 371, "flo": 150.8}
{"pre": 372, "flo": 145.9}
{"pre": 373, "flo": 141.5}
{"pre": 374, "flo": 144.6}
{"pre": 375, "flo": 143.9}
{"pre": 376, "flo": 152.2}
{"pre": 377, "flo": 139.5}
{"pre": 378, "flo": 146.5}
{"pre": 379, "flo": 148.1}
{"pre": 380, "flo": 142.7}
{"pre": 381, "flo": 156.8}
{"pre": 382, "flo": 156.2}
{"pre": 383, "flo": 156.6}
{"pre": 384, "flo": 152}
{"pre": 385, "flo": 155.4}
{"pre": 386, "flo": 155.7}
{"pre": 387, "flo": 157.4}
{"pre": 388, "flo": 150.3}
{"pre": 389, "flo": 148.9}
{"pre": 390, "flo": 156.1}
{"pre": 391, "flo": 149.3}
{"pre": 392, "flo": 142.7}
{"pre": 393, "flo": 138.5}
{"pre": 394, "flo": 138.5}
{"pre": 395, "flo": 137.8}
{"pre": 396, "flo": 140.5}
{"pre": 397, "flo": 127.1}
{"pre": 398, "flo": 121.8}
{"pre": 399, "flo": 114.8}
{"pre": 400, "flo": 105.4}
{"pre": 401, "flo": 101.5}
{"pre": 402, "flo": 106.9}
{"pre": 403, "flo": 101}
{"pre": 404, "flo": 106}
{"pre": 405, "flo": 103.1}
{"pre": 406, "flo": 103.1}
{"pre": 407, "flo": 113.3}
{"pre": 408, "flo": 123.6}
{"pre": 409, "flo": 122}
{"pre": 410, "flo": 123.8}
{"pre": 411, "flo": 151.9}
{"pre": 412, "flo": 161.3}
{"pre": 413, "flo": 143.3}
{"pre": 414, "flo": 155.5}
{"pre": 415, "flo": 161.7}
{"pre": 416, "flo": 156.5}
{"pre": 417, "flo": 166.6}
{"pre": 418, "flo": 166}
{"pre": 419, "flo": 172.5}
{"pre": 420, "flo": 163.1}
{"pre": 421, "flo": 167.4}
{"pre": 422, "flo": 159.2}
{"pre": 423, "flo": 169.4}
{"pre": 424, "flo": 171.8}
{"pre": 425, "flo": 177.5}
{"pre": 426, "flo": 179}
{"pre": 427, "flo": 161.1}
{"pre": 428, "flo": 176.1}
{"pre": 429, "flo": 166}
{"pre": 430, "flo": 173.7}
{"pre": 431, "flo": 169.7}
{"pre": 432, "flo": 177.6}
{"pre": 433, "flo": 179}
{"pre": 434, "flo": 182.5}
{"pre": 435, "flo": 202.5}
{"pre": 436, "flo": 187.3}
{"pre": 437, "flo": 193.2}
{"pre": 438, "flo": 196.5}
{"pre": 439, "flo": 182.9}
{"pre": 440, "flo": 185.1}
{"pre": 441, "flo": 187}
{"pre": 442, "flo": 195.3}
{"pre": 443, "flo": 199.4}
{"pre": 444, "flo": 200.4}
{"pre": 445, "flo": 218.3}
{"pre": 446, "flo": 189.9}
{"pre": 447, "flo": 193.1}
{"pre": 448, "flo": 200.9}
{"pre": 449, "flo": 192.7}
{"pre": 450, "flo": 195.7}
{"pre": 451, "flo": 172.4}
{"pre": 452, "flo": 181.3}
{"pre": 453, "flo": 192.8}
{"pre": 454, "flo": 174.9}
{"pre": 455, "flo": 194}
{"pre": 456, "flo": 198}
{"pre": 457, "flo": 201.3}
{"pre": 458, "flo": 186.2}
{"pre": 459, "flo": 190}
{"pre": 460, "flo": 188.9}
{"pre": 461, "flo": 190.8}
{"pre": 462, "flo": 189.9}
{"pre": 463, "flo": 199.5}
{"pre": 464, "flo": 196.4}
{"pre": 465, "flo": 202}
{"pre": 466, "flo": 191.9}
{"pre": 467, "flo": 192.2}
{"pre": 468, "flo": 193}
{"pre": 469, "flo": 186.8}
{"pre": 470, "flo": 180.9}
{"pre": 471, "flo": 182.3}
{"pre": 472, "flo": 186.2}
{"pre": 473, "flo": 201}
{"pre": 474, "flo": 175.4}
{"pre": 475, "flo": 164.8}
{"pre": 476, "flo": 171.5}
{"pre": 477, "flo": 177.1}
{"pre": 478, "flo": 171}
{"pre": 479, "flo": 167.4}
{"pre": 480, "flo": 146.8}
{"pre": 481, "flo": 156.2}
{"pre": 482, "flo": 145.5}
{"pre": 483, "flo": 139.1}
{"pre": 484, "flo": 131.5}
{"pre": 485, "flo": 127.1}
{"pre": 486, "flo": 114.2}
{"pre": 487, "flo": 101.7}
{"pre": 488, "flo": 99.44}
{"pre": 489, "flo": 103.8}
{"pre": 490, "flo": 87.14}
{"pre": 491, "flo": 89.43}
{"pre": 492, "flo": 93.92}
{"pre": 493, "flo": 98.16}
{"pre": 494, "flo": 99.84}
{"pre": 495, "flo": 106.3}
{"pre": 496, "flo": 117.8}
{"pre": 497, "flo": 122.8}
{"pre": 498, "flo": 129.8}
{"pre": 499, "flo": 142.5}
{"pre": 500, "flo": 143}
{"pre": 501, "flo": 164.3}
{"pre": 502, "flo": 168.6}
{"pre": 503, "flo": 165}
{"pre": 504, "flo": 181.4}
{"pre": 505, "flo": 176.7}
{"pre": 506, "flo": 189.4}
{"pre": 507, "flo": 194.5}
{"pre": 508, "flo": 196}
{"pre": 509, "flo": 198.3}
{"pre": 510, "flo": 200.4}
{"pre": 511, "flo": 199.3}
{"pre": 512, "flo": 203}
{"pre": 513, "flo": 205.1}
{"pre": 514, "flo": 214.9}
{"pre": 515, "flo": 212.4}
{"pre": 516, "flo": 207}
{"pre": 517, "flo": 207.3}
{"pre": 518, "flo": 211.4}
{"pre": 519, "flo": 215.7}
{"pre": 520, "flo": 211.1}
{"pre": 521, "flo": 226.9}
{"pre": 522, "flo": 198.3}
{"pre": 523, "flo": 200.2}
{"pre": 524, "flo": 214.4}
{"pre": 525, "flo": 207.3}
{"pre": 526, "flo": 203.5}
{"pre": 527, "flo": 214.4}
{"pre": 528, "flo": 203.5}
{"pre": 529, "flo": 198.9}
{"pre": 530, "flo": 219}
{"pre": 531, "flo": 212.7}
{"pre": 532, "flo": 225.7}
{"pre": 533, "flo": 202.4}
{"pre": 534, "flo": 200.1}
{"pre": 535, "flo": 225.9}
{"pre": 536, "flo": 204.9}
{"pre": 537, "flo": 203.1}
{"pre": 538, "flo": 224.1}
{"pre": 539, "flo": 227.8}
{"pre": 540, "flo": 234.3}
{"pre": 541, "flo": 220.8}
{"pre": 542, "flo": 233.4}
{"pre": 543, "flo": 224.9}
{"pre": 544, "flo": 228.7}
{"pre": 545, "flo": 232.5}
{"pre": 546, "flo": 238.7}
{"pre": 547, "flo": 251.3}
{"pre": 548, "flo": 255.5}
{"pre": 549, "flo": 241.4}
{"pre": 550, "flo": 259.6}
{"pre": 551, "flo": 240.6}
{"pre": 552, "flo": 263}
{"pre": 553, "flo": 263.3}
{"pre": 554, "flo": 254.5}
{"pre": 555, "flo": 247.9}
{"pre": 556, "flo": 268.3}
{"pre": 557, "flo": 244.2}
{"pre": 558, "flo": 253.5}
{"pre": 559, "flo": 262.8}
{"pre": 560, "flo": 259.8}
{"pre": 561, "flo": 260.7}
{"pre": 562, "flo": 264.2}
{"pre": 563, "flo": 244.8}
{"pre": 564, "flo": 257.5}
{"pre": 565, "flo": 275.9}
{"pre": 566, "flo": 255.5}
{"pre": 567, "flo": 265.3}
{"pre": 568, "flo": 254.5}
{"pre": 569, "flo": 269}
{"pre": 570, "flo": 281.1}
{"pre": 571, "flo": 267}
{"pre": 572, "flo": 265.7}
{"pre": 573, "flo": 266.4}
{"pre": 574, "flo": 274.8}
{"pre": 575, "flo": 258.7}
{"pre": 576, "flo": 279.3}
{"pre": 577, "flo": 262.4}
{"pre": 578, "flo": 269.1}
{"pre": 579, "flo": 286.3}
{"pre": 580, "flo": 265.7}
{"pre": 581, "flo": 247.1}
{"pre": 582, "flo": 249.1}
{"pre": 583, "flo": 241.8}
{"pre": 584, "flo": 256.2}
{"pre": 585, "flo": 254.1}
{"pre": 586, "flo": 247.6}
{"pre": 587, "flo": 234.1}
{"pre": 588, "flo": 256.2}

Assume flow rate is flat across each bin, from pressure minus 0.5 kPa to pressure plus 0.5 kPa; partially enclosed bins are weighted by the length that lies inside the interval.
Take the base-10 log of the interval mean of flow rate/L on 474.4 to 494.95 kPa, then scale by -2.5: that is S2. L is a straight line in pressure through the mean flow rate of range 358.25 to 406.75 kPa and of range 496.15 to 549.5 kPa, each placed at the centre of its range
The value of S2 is 0.40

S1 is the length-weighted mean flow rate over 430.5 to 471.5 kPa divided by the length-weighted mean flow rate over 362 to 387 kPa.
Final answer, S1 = 1.3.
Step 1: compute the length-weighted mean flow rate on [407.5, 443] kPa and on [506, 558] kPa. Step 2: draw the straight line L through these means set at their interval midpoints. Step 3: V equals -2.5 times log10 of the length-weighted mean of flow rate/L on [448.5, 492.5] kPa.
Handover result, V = 0.14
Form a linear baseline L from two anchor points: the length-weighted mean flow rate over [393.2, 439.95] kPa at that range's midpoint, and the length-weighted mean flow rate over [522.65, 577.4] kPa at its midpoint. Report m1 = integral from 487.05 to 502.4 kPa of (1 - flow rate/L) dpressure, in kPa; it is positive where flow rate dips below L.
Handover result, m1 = 6.58 kPa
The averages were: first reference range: 152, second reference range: 241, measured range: 117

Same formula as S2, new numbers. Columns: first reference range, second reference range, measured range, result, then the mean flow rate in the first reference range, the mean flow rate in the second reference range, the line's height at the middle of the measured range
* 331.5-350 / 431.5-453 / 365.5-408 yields 0.31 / 177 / 191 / 184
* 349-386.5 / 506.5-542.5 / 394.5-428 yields 0.19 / 152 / 210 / 168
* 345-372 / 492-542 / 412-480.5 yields -0.04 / 155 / 190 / 174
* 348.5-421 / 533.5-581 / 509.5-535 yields 0.10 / 145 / 251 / 229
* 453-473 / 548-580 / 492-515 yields 0.32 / 191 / 262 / 219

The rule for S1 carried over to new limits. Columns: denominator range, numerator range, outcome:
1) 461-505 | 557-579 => 1.74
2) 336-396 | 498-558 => 1.37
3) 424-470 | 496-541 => 1.05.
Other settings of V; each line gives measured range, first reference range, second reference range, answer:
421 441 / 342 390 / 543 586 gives 0.057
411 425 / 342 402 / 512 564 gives 0.054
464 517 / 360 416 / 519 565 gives 0.243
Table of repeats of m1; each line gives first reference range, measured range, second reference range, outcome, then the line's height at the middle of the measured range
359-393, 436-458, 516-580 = -0.7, 187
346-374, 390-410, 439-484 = 5.3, 166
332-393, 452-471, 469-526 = -3.2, 164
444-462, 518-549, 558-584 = 2.8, 240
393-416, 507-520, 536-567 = 0.6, 215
